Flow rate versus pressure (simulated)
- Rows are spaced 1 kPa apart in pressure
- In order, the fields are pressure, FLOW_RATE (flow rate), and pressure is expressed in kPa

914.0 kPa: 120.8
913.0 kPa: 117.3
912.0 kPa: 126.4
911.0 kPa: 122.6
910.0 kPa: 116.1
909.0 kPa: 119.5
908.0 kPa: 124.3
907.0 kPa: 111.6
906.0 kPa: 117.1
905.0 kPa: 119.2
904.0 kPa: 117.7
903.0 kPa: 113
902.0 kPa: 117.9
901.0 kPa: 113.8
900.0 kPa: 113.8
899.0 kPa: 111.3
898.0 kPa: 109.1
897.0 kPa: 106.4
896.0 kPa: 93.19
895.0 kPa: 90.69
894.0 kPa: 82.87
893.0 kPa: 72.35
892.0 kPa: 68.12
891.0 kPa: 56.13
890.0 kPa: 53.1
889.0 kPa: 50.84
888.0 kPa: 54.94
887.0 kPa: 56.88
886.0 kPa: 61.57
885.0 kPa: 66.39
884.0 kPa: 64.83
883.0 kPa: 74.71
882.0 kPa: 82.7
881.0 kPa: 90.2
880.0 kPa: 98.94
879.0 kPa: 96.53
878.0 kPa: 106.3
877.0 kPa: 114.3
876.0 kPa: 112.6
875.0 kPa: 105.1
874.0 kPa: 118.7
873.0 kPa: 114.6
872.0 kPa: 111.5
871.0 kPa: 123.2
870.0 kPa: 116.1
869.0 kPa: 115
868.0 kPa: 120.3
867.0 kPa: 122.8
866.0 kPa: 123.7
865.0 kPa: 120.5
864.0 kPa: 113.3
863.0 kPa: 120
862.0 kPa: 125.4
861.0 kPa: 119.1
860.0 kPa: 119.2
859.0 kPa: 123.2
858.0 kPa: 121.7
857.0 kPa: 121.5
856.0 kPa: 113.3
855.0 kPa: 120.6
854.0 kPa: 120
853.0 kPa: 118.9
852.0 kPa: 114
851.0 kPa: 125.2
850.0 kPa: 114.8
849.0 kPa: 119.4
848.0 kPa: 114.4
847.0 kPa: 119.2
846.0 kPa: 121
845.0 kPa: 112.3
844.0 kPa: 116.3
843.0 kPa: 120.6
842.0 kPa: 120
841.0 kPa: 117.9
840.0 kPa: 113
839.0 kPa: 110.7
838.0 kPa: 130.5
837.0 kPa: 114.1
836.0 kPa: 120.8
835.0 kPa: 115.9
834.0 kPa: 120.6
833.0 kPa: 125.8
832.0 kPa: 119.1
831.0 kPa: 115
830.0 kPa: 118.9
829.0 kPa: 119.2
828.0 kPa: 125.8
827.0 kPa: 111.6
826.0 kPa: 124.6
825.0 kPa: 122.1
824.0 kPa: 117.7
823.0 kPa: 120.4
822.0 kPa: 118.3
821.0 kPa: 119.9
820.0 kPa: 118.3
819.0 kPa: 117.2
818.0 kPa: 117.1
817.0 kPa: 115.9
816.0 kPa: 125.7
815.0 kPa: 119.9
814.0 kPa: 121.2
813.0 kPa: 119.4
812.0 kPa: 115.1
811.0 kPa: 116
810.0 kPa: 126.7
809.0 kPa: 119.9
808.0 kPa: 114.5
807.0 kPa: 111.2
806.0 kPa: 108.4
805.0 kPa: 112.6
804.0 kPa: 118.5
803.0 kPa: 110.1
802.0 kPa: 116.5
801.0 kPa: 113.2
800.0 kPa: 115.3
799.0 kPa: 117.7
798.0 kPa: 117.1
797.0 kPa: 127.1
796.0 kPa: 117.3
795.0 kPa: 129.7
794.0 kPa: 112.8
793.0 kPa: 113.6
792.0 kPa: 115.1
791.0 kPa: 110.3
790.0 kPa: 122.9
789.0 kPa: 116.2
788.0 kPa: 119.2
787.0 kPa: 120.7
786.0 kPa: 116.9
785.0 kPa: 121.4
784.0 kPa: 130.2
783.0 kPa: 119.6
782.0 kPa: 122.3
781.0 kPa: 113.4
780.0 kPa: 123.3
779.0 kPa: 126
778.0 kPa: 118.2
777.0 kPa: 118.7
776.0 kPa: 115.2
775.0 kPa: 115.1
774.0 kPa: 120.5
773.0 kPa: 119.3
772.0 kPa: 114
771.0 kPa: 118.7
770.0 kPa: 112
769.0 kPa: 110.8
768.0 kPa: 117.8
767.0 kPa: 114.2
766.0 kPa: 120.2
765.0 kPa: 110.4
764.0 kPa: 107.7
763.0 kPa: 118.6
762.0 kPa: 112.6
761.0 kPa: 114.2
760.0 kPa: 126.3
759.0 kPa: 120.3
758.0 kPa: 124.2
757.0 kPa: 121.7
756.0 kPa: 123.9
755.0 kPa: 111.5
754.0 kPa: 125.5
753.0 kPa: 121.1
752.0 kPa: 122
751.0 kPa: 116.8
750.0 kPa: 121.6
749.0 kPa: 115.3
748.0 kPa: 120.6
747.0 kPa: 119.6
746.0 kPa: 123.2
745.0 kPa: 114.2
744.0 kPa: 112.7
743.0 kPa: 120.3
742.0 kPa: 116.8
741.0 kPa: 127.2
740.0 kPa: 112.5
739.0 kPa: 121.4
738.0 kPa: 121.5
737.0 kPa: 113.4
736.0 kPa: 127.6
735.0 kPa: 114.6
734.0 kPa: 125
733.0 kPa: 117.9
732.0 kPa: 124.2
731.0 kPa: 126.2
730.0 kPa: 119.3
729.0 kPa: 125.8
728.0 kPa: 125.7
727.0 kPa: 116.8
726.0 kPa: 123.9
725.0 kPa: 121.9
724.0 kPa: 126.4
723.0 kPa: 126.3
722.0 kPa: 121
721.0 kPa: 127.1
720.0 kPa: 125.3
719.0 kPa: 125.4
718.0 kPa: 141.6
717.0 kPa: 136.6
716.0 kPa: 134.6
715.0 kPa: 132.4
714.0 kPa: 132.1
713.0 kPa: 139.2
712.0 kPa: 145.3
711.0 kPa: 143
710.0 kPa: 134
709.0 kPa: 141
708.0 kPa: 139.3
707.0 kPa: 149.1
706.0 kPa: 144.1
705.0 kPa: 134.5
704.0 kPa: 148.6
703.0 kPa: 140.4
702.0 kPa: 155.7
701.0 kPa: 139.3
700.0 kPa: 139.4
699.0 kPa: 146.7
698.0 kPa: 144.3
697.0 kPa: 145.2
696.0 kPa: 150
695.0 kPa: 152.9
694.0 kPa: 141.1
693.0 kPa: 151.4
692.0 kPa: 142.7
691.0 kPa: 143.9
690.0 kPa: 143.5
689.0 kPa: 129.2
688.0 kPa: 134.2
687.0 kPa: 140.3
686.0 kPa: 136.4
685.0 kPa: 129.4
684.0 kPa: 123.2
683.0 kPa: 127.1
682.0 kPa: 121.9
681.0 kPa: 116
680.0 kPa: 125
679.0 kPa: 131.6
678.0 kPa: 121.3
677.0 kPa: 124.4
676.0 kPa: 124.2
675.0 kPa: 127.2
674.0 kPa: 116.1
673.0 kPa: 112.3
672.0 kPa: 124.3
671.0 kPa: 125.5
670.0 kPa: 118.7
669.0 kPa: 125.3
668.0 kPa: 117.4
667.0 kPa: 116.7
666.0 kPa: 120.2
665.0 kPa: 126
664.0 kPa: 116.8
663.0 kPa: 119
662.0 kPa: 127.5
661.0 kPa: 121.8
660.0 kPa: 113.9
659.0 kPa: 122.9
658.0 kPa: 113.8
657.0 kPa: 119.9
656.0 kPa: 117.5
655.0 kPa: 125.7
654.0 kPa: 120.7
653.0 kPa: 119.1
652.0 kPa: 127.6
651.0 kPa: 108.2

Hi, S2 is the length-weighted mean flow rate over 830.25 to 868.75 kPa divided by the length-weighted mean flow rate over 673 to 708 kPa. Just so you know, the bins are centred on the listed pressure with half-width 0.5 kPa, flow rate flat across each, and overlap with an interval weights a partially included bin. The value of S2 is 0.9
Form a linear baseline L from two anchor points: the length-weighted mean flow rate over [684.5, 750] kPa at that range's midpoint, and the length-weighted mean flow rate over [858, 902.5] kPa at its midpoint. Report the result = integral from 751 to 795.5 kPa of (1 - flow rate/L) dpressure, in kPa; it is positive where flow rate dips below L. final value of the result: 0.7 kPa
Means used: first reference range 132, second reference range 98.7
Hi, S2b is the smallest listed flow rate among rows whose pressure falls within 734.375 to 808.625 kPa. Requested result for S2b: 107.7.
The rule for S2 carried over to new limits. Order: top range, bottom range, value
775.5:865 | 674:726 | 0.88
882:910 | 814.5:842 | 0.76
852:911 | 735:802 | 0.87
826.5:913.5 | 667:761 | 0.84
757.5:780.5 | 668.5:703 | 0.88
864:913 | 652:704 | 0.78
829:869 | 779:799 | 1.00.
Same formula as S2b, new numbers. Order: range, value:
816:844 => 110.7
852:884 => 64.83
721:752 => 112.5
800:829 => 108.4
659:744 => 112.3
